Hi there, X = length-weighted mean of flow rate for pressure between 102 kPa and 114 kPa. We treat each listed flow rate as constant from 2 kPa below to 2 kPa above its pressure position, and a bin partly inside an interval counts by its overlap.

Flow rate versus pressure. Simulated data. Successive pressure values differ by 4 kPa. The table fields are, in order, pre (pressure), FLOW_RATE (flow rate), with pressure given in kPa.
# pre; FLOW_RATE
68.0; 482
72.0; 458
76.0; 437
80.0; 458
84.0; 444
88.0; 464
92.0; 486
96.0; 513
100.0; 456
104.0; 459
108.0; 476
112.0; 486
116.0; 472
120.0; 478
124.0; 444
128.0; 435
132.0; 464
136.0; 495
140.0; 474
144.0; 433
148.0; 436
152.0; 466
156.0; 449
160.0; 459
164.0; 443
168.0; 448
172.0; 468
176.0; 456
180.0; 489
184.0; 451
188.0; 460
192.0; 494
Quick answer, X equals 474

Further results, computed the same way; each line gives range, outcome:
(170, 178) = 462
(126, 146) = 460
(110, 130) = 463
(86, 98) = 488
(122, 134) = 448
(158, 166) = 451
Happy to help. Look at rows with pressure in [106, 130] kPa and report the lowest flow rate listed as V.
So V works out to 435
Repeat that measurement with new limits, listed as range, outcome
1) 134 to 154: 433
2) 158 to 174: 443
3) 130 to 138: 464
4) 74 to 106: 437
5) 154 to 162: 449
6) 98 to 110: 456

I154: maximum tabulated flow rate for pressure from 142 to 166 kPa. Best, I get 466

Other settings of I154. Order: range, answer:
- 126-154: 495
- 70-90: 464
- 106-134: 486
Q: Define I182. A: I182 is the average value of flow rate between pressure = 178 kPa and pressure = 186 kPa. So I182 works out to 470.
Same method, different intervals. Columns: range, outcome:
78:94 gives 463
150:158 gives 458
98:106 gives 458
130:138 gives 480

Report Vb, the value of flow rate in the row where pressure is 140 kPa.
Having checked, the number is 474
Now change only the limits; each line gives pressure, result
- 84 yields 444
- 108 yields 476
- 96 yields 513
